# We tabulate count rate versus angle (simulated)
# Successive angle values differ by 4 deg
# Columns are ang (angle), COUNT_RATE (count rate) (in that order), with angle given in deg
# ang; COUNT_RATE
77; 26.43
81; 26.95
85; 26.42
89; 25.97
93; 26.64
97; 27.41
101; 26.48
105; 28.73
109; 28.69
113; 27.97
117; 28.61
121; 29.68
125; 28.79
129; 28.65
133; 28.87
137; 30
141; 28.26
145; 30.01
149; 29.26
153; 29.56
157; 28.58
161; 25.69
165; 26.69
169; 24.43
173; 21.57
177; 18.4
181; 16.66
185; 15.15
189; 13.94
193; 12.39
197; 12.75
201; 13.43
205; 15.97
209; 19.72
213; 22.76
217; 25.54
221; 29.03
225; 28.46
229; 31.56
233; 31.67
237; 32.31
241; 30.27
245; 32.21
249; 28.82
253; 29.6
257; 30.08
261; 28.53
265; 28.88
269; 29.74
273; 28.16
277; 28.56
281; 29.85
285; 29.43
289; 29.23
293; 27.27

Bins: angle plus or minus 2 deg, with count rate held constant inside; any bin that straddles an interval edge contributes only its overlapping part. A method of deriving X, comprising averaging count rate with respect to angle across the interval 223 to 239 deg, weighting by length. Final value 31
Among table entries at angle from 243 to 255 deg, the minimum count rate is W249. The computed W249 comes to 28.82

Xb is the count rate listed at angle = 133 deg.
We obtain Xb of 28.87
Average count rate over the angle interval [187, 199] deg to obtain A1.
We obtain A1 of 13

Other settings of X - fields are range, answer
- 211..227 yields 26.4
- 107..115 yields 28.3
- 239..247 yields 31.2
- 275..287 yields 29.3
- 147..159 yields 29.1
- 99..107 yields 27.6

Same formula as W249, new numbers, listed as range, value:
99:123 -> 26.48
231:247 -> 30.27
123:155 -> 28.26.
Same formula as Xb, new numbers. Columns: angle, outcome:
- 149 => 29.26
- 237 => 32.31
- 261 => 28.53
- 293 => 27.27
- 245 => 32.21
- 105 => 28.73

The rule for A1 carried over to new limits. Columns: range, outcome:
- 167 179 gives 21.5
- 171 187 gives 17.9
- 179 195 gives 14.5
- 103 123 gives 28.7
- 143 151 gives 29.6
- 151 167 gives 27.6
